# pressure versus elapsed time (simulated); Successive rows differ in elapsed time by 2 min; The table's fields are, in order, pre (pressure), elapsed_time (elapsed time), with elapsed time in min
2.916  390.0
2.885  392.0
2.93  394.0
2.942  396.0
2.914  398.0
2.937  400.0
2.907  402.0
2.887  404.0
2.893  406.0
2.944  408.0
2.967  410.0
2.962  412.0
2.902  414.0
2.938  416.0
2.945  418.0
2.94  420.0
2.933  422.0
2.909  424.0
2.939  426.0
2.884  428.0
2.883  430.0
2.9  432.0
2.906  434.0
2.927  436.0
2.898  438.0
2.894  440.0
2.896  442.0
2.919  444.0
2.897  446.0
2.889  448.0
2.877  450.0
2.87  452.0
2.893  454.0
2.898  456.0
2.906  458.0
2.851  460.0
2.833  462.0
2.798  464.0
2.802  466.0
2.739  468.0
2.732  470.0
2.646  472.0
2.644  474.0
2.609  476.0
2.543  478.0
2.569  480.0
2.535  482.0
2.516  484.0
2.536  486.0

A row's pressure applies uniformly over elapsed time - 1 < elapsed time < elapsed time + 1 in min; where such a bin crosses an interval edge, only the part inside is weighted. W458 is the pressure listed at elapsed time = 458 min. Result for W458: 2.906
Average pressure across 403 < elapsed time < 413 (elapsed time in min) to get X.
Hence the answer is 2.93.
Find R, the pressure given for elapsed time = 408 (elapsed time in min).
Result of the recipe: 2.944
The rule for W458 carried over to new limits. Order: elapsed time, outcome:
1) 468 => 2.739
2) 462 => 2.833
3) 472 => 2.646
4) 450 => 2.877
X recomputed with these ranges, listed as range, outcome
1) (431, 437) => 2.91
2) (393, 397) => 2.94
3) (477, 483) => 2.55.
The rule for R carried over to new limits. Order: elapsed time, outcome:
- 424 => 2.909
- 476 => 2.609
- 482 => 2.535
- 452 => 2.87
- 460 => 2.851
